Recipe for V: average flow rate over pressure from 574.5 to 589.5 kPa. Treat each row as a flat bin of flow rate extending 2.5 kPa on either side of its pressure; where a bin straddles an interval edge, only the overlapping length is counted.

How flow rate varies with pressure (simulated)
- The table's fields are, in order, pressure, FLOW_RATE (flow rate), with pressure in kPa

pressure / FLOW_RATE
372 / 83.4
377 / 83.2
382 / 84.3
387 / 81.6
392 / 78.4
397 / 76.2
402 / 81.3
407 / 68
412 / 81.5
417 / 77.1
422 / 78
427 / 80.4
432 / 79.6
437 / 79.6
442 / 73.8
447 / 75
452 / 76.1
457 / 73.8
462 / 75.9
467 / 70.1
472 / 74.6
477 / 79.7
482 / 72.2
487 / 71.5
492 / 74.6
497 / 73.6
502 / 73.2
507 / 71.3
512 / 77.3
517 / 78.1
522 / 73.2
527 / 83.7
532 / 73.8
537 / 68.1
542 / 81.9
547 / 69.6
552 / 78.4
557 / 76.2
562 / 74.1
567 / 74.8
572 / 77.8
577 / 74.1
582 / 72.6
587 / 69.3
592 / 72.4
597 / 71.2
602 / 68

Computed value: 72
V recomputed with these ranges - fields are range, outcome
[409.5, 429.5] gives 79.2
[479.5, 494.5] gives 72.8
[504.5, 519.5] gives 75.6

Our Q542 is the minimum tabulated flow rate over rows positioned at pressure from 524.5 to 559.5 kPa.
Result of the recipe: 68.1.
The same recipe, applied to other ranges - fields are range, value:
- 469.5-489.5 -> 71.5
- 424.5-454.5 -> 73.8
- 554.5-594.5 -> 69.3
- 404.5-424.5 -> 68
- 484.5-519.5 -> 71.3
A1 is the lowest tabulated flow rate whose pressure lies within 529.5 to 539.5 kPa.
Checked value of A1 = 68.1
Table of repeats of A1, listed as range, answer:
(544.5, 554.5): 69.6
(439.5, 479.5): 70.1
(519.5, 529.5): 73.2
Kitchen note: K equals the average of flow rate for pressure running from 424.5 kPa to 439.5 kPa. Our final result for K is 79.9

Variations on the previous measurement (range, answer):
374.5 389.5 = 83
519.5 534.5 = 76.9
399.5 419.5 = 77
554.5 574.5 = 75.7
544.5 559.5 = 74.7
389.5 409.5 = 76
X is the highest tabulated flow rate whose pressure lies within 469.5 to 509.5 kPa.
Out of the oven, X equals 79.7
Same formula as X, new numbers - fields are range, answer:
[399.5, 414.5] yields 81.5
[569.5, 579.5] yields 77.8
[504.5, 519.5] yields 78.1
